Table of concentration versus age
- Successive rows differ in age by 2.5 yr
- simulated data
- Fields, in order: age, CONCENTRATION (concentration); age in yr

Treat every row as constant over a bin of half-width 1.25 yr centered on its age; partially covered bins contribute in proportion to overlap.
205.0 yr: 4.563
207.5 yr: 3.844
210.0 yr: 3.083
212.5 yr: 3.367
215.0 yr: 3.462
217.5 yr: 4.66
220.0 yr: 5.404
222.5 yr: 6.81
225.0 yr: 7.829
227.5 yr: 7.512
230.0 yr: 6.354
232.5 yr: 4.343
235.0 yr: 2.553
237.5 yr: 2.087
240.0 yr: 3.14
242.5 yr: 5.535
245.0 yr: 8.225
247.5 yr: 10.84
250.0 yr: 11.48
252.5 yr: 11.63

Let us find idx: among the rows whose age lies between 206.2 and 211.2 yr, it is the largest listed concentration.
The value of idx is 3.844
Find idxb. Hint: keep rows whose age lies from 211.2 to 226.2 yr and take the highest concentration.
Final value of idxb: 7.829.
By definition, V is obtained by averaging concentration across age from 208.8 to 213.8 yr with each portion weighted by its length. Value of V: 3.23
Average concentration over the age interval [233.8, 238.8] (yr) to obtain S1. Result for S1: 2.33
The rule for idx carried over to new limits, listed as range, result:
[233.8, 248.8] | 10.84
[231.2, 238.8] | 4.343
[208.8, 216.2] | 3.462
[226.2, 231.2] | 7.512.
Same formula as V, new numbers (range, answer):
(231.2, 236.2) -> 3.49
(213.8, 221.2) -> 4.51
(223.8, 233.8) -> 6.48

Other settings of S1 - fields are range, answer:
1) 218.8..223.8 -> 6.13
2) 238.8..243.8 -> 4.39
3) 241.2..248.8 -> 8.19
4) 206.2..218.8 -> 3.69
